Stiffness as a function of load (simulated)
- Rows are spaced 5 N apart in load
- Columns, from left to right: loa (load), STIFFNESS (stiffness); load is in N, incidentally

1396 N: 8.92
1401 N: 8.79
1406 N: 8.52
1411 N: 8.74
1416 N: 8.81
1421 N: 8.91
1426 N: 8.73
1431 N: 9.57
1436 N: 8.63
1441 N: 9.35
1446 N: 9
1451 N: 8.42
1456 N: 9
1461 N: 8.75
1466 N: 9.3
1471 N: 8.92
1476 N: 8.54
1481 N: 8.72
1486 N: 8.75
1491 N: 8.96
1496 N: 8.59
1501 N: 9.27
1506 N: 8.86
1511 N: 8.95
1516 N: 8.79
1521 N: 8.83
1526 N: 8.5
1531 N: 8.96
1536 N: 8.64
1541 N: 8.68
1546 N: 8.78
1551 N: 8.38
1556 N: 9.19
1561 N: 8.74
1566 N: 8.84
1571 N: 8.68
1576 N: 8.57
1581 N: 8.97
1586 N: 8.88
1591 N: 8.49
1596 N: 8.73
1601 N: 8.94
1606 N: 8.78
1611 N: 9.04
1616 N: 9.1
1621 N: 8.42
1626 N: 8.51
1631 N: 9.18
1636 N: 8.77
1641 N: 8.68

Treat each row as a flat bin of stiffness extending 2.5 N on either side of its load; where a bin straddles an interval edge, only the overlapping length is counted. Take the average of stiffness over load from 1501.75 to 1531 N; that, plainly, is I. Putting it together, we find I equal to 8.83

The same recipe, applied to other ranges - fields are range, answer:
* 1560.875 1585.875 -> 8.77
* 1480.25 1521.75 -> 8.86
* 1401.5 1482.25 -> 8.87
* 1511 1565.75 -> 8.76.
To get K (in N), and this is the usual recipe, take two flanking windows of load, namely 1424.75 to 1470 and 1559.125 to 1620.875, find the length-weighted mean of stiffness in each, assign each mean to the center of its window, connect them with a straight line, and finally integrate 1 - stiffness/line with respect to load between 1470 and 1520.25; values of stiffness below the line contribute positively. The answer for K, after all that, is 0.5 N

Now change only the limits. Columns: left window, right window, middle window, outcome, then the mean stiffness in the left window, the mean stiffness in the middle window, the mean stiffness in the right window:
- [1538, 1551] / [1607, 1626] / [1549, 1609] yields -0.3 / 8.66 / 8.77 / 8.8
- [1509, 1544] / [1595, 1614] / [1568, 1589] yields 0.2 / 8.76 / 8.77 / 8.89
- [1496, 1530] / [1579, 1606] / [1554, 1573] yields -0.1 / 8.85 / 8.86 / 8.8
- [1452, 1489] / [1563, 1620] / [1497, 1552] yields 0.2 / 8.84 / 8.79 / 8.81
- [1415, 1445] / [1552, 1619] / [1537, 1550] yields 0.3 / 9.01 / 8.68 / 8.83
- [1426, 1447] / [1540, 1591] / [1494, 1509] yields 0.0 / 9.1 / 8.92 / 8.76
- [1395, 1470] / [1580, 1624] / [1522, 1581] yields 0.7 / 8.9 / 8.74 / 8.81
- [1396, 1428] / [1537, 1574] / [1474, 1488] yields 0.1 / 8.76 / 8.67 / 8.75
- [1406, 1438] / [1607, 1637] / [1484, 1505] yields -0.1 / 8.87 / 8.89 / 8.84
